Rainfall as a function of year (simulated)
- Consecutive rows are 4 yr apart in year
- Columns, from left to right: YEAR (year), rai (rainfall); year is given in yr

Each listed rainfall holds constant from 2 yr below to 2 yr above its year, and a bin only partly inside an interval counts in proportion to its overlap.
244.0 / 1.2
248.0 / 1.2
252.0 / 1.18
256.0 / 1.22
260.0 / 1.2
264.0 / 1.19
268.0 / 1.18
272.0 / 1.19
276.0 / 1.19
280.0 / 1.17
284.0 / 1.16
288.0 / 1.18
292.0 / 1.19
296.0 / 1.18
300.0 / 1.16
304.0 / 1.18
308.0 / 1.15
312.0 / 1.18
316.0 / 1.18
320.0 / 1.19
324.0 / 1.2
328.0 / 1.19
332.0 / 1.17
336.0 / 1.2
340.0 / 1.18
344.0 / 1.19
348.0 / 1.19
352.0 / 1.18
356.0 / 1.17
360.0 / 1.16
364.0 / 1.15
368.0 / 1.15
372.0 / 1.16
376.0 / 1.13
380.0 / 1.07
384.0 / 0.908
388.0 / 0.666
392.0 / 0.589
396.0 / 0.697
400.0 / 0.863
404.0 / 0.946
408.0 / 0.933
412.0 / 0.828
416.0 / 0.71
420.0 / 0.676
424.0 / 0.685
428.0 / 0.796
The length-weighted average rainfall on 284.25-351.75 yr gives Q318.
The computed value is 1.18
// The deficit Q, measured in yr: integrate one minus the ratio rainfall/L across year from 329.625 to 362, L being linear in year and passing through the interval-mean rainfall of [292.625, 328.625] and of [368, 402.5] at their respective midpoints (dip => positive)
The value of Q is -4.1 yr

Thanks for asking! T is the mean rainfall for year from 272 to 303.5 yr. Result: 1.18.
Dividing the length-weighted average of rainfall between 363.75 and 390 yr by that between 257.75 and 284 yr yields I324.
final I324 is 0.87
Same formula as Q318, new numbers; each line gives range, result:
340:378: 1.17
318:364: 1.18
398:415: 0.882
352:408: 0.98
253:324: 1.18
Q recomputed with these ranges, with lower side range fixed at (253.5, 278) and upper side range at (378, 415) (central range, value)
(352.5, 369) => -4.09 yr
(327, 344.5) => -3.26 yr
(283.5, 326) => -3.65 yr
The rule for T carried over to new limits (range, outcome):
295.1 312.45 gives 1.17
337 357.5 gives 1.18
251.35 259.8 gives 1.2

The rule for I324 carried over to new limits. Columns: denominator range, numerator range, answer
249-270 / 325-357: 0.99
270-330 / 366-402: 0.78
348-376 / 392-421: 0.69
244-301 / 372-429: 0.70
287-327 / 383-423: 0.66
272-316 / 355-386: 0.95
